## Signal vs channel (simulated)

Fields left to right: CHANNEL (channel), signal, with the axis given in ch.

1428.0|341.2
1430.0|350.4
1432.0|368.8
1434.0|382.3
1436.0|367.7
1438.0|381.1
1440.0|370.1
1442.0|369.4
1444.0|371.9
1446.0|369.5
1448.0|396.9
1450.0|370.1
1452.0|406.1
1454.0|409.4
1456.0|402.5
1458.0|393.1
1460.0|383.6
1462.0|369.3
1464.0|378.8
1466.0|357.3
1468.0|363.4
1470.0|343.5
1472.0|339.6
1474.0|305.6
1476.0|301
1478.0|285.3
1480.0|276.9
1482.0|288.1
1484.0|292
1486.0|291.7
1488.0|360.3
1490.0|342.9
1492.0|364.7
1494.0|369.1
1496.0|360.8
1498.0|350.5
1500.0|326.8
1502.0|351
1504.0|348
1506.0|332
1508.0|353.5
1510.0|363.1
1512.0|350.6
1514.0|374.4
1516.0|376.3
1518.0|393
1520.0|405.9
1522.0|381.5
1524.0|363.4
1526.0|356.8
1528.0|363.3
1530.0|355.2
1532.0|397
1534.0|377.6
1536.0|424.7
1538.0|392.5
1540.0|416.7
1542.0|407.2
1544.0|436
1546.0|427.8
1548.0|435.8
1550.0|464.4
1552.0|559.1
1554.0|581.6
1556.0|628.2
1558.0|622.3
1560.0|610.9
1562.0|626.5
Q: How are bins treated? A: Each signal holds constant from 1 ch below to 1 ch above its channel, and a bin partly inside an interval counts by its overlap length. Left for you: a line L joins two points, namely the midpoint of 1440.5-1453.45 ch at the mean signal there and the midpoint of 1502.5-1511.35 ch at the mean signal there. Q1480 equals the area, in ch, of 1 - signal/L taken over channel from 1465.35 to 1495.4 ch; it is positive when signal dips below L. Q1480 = 3.1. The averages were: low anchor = 381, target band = 326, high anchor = 349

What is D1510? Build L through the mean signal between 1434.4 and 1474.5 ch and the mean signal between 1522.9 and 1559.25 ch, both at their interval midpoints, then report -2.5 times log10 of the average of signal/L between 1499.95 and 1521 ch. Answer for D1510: 0.16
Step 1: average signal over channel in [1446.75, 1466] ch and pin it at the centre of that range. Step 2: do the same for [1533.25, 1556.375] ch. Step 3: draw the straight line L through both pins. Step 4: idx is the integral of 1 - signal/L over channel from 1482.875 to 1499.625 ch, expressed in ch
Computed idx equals 3.0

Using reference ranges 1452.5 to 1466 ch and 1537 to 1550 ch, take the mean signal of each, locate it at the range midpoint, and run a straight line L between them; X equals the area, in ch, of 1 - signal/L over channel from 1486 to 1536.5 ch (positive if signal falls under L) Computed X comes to 5.7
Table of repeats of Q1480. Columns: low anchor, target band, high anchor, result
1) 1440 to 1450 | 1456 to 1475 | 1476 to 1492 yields -1.16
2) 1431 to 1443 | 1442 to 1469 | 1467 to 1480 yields -2.83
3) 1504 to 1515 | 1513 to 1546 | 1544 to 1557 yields 2.96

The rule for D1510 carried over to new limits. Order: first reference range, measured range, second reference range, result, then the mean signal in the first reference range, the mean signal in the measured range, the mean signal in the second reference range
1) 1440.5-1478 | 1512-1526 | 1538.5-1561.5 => 0.21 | 366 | 378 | 508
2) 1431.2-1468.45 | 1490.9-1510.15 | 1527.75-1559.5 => 0.20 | 380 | 351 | 460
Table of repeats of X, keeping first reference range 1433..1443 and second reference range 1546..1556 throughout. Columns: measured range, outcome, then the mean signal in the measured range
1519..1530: 2.5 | 372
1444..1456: 0.0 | 390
